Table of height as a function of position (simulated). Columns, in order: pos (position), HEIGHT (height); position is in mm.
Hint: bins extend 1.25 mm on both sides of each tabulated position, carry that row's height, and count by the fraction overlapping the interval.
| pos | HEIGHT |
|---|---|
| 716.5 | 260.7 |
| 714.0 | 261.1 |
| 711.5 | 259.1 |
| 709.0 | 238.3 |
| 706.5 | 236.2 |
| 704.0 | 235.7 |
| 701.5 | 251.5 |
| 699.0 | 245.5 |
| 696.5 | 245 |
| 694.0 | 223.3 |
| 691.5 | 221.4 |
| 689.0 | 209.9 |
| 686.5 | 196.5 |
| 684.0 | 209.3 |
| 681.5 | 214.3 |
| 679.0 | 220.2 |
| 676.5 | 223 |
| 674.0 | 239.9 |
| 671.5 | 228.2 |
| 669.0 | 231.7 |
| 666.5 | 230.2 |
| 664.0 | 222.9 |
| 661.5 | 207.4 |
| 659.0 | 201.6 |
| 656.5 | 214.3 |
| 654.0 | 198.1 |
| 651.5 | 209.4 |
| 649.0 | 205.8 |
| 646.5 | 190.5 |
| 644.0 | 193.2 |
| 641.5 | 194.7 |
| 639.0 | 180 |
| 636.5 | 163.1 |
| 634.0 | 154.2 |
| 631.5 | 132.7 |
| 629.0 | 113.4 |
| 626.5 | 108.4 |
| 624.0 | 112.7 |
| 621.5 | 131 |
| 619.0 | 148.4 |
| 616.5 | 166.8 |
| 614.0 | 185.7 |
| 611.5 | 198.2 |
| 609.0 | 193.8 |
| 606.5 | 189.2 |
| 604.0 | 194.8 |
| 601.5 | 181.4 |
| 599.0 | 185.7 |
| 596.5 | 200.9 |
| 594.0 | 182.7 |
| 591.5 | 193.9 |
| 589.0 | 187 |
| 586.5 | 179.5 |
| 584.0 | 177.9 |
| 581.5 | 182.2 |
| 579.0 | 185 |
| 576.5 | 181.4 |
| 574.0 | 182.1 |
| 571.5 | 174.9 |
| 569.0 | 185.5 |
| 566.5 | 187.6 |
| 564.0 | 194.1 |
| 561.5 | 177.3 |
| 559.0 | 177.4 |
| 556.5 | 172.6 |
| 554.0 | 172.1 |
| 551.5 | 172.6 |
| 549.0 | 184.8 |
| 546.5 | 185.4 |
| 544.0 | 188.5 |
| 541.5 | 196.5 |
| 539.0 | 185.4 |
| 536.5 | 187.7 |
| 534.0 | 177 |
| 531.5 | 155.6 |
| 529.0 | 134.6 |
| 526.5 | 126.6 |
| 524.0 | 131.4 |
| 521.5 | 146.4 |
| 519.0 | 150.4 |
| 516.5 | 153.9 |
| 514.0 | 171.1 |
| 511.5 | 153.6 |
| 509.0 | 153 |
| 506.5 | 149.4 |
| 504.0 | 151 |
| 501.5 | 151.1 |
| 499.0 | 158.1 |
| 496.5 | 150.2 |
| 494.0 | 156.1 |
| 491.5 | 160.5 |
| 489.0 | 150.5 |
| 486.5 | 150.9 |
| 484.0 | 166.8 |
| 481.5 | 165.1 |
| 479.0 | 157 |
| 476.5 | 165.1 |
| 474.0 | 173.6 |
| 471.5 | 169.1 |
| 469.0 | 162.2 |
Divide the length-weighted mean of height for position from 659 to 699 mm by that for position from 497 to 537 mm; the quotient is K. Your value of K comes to 1.45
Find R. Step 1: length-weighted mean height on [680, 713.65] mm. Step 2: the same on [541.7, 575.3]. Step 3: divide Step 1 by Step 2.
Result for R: 1.27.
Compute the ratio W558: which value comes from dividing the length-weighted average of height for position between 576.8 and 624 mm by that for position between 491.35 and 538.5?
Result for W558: 1.17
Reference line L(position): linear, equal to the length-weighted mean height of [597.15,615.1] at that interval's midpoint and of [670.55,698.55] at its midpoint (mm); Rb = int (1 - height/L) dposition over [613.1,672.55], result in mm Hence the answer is 7.5 mm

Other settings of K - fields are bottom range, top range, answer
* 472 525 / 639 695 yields 1.36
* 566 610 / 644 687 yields 1.15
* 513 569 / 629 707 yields 1.23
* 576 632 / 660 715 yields 1.35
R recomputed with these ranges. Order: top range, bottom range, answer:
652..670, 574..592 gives 1.17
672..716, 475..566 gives 1.42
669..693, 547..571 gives 1.21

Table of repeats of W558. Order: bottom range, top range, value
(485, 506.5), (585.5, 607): 1.23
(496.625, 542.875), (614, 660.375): 1.07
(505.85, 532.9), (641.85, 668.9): 1.41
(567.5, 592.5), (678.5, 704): 1.23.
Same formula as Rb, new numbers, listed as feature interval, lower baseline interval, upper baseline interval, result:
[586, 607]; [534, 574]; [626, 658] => -1.1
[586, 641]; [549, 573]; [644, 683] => 8.2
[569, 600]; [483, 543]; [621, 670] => -2.7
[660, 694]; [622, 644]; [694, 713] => -2.2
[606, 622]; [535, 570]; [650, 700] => 2.1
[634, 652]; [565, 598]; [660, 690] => 1.7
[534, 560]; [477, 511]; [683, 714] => -1.0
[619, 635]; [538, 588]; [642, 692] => 5.9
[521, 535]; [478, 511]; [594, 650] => 1.3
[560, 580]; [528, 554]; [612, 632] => -2.4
